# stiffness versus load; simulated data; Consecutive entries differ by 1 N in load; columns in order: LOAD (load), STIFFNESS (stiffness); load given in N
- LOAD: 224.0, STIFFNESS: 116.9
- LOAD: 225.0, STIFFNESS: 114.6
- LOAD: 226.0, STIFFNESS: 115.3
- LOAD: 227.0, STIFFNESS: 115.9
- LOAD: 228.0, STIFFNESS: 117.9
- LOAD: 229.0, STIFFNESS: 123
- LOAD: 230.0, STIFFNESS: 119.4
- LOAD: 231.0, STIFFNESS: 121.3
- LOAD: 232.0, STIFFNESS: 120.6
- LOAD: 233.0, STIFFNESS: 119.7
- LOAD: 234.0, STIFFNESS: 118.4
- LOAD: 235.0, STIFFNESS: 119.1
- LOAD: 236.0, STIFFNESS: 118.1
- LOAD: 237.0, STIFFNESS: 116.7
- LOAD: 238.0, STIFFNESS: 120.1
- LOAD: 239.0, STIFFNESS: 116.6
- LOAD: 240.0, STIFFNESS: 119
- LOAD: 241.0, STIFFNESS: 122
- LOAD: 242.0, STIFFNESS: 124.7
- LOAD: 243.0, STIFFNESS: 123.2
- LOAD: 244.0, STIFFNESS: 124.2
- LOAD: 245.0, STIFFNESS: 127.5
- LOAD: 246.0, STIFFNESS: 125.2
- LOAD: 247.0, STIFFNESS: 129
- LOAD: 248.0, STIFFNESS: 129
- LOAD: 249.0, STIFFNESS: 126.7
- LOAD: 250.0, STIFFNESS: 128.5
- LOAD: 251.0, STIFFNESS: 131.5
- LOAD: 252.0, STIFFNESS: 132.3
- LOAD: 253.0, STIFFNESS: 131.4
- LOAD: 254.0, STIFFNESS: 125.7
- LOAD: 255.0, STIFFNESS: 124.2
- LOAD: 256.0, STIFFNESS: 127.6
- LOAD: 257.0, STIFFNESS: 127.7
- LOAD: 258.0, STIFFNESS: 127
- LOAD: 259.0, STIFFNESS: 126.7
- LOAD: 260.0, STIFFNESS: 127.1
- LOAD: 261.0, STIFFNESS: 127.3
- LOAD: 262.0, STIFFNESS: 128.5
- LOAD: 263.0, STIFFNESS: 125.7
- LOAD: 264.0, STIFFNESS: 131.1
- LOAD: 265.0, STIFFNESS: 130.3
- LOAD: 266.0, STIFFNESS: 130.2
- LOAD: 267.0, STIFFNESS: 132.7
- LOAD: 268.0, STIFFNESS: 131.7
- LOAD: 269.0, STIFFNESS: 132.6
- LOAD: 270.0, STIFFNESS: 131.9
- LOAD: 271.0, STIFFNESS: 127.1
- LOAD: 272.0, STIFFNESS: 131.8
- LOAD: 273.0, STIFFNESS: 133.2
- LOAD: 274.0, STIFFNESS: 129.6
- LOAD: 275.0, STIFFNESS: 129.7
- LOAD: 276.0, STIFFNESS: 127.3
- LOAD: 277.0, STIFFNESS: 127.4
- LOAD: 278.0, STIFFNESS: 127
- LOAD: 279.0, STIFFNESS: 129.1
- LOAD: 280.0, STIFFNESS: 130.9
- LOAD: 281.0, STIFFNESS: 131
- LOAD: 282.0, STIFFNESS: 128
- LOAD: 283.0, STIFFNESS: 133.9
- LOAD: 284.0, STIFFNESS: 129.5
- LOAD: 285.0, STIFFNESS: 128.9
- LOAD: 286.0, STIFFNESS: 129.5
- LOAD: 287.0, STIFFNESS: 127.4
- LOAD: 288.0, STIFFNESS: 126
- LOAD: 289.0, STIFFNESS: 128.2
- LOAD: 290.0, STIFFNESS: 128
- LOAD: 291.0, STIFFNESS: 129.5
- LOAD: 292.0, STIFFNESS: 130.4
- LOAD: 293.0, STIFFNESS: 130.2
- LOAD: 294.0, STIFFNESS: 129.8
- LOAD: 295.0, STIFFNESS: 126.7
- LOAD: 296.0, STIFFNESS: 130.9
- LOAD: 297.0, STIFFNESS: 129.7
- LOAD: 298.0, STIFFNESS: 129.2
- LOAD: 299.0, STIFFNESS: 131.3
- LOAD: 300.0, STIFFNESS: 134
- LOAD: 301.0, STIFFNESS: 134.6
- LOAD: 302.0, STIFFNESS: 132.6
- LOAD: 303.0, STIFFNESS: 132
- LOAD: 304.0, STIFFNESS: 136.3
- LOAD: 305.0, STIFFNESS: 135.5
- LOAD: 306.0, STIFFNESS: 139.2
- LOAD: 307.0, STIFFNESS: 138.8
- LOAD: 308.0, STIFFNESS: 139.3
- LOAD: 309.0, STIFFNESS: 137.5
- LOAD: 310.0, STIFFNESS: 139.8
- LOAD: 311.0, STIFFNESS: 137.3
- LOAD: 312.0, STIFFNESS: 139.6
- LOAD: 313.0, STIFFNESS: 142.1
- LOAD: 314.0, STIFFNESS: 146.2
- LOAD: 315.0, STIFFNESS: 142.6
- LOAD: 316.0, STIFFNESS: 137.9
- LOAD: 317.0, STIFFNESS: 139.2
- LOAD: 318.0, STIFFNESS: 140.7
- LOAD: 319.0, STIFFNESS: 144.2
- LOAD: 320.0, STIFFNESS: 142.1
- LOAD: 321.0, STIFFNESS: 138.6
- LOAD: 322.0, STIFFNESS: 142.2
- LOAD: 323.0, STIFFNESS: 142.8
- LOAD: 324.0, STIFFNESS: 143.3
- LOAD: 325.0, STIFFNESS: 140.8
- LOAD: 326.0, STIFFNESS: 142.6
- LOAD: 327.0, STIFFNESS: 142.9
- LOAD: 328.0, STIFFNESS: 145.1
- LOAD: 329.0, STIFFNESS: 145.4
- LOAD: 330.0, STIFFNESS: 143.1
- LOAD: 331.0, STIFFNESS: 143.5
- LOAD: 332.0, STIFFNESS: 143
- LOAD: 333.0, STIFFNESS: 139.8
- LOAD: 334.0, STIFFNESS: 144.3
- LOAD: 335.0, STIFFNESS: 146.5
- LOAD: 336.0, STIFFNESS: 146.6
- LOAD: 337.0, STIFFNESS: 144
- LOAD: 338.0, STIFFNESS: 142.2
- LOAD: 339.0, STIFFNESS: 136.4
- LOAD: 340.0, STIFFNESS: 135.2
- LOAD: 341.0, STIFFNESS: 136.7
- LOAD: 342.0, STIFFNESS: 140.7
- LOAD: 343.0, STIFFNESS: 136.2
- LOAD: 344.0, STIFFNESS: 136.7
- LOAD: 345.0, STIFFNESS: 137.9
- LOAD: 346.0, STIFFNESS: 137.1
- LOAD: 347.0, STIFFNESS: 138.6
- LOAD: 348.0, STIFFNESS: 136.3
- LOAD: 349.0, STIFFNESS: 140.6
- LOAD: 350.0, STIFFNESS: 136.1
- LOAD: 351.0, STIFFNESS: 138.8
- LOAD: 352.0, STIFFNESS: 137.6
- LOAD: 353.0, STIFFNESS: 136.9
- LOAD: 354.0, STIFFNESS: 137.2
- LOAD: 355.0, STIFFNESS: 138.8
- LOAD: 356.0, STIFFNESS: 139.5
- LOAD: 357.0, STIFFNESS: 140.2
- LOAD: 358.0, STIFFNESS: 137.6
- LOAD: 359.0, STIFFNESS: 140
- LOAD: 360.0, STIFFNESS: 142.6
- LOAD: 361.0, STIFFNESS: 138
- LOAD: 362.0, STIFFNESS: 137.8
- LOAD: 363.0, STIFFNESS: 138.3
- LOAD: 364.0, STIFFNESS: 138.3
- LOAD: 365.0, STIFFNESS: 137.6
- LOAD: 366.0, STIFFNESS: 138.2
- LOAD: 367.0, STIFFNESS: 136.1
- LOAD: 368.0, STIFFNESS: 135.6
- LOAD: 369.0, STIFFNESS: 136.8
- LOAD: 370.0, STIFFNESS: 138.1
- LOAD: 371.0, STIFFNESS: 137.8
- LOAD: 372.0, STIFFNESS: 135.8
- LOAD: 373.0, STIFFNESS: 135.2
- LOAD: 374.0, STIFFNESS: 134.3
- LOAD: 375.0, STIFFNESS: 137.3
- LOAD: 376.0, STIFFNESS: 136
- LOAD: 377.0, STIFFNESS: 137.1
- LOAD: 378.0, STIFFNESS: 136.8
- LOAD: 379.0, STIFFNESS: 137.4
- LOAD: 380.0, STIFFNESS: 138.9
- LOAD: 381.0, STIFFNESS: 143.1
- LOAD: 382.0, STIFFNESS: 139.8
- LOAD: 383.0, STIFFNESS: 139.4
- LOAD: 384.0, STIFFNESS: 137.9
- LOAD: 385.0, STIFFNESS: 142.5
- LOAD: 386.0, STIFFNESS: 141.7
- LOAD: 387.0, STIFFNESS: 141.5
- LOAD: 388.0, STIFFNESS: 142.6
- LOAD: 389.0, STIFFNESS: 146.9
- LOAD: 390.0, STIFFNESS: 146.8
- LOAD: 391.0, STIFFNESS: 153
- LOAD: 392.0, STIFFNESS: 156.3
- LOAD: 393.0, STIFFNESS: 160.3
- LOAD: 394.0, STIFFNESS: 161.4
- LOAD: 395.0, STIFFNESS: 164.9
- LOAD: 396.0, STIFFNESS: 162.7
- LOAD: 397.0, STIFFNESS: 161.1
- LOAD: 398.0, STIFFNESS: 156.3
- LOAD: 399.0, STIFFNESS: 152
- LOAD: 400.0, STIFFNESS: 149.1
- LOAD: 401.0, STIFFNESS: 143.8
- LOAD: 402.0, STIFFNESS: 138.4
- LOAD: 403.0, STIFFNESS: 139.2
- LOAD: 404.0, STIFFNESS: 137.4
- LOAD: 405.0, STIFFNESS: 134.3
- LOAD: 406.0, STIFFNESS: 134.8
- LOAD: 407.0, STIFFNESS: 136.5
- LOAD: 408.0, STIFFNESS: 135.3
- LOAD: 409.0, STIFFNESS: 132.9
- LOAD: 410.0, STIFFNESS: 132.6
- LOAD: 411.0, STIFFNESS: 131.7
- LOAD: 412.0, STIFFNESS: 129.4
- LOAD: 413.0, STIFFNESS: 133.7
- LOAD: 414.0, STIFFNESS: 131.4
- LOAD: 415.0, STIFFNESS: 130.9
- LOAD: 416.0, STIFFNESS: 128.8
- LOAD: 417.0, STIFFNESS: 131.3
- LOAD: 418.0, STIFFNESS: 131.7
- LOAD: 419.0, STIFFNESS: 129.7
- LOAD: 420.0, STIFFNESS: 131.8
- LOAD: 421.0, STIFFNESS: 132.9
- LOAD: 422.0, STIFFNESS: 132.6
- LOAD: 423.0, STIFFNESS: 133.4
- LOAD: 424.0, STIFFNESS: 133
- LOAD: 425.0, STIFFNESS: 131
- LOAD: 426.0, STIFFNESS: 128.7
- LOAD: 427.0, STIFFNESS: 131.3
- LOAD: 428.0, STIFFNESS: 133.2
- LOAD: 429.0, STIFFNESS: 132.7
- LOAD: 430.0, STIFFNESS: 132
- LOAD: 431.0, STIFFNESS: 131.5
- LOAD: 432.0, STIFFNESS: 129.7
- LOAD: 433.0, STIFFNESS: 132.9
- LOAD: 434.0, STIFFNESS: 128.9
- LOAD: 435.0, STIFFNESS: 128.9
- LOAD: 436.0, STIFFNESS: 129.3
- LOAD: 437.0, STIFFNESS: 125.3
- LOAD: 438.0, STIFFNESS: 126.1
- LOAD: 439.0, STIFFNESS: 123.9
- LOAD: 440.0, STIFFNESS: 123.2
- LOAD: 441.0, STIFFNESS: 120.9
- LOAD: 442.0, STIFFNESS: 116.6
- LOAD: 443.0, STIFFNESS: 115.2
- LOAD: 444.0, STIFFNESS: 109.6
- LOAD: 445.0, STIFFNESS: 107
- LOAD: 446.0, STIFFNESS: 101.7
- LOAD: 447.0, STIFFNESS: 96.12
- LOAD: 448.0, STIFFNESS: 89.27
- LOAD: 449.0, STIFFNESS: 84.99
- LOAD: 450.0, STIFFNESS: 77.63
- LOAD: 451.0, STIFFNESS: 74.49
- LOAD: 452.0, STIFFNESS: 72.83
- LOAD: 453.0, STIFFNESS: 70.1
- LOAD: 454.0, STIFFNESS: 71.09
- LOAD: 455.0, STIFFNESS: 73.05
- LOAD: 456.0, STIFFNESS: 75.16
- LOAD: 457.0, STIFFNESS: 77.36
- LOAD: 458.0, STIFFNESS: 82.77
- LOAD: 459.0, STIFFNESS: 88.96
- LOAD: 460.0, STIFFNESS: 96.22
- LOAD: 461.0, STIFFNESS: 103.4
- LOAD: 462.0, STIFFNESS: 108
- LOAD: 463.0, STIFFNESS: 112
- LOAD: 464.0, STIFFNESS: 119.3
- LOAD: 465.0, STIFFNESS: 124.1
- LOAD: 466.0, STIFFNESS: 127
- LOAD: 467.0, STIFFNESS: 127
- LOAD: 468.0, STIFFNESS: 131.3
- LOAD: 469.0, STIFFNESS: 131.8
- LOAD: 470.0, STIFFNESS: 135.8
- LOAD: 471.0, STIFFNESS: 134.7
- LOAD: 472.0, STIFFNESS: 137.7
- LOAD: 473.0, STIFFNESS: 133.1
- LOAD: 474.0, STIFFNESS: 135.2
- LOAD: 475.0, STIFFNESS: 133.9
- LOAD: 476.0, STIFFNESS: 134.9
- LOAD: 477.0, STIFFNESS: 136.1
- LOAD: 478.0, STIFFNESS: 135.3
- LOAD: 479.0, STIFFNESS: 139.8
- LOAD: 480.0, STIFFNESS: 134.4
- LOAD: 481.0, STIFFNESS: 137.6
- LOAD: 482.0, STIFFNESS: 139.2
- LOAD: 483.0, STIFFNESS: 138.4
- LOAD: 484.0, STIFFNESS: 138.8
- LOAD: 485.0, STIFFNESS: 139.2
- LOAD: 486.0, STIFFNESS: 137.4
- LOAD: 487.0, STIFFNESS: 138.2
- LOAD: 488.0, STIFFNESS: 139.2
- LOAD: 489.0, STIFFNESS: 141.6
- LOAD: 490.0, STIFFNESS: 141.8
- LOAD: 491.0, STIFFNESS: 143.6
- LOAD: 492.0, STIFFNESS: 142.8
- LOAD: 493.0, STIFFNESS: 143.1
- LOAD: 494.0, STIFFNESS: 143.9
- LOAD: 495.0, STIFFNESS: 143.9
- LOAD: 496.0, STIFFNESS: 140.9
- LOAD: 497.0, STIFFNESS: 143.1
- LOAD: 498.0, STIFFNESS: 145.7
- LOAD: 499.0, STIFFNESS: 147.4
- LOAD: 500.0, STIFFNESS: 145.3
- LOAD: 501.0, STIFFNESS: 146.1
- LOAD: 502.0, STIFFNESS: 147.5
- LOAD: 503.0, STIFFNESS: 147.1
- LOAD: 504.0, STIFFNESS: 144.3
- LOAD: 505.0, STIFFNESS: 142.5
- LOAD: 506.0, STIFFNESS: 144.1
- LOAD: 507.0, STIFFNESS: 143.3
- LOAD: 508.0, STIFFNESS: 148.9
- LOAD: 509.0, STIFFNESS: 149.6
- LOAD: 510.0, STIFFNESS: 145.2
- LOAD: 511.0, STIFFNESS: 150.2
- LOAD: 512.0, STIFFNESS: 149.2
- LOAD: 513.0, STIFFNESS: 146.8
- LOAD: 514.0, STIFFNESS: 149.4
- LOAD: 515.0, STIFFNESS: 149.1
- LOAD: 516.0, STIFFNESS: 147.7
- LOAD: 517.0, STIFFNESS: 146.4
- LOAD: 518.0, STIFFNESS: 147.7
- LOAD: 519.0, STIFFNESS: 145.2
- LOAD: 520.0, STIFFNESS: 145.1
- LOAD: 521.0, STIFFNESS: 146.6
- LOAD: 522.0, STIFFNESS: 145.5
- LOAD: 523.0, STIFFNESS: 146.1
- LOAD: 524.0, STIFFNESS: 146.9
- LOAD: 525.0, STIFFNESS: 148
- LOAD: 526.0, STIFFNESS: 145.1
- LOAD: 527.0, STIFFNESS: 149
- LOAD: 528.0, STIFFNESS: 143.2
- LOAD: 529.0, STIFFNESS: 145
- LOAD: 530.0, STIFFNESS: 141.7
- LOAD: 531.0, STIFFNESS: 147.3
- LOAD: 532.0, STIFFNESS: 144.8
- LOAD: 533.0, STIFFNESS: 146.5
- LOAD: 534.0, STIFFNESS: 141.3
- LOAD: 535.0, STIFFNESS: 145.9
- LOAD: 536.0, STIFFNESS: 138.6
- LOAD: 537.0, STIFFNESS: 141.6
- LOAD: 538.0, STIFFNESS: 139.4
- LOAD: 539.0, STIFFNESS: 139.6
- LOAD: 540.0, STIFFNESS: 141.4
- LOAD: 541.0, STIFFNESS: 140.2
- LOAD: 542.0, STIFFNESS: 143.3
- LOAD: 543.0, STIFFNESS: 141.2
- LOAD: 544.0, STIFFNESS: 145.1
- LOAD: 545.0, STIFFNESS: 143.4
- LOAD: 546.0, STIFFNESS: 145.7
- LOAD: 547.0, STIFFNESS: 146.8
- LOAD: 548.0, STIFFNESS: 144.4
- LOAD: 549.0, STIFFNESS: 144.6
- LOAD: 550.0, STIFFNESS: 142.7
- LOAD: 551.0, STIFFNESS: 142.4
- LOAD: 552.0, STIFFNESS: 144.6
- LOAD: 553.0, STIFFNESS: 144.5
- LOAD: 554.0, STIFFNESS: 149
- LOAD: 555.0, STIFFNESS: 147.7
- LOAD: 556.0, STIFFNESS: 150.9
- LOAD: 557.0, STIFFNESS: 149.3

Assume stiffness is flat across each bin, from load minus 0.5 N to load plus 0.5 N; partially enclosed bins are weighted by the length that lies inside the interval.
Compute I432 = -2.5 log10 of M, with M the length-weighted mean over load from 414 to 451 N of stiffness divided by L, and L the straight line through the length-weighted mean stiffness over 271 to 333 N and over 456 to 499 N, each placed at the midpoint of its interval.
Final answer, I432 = 0.08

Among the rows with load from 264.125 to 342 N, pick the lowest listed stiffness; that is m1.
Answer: 126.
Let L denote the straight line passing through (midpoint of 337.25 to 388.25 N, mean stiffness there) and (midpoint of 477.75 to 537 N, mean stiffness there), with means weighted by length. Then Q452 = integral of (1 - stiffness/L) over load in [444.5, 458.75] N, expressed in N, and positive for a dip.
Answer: 6.0 N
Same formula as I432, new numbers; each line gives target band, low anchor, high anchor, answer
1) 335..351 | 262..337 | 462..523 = -0.02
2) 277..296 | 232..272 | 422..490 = -0.04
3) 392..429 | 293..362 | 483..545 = 0.02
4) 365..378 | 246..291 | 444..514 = -0.08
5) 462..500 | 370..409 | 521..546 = 0.06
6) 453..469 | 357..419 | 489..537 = 0.38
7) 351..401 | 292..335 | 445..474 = -0.16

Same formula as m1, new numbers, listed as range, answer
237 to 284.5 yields 116.6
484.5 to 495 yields 137.4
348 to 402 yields 134.3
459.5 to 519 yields 96.22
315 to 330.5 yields 137.9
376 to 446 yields 101.7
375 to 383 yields 136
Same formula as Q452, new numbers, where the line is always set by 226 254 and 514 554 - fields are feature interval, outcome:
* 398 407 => -0.46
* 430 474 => 9.06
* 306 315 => -0.85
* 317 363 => -3.56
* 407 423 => 0.45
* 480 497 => 0.09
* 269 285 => -0.54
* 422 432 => 0.36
